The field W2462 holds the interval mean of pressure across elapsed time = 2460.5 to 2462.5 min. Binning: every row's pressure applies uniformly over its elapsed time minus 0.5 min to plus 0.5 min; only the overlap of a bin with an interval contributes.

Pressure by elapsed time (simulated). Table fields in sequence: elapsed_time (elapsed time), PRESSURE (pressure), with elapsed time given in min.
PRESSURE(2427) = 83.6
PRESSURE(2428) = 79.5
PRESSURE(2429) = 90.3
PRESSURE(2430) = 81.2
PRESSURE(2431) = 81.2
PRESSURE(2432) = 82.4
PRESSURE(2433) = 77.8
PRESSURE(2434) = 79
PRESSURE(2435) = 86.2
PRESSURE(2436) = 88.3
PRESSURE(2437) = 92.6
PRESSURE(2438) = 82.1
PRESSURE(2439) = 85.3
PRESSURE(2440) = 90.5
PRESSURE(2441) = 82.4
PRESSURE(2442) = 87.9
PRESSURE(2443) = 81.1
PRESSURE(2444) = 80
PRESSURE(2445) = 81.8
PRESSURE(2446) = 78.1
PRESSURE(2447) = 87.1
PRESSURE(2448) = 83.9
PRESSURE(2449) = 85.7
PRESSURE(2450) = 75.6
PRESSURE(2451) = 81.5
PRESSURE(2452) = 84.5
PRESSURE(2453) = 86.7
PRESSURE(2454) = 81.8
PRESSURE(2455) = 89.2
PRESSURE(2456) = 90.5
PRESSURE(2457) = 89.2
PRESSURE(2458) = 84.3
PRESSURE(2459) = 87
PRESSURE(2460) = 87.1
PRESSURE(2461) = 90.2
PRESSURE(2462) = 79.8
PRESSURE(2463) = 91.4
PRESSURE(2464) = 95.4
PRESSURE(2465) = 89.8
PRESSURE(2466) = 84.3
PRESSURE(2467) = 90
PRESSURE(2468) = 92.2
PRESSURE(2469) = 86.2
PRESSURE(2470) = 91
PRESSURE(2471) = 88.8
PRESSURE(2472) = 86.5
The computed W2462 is 85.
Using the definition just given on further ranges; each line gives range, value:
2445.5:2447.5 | 82.6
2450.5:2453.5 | 84.2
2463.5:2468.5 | 90.3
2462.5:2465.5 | 92.2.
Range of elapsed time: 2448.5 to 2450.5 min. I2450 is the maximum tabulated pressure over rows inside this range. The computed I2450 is 85.7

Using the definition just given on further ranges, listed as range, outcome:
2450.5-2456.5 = 90.5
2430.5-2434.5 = 82.4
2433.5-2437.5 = 92.6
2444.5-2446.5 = 81.8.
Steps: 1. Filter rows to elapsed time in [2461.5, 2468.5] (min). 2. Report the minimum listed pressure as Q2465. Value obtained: 79.8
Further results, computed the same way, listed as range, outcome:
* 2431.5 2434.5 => 77.8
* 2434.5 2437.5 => 86.2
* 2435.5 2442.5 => 82.1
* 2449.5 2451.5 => 75.6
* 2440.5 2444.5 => 80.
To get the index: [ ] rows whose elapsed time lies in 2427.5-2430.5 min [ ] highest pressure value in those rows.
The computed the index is 90.3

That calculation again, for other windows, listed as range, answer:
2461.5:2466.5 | 95.4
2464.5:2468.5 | 92.2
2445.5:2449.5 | 87.1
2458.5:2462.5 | 90.2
